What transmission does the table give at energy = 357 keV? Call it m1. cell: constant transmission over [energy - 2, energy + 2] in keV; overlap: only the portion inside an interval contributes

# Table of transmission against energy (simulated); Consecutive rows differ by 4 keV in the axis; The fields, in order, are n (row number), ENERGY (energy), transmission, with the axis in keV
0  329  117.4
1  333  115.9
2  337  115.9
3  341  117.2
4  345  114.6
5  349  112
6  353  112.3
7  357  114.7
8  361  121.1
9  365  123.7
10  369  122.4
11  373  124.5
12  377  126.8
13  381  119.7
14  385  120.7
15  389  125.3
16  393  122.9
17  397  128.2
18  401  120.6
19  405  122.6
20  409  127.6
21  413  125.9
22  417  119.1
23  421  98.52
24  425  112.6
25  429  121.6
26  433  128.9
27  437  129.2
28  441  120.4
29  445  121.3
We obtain 114.7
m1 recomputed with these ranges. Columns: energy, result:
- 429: 121.6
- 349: 112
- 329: 117.4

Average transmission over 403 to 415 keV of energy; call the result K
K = 125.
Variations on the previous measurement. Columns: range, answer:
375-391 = 123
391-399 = 126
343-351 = 113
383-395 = 123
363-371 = 123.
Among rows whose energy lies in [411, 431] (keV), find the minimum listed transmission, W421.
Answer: 98.52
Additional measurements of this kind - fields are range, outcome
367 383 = 119.7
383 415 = 120.6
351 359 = 112.3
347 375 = 112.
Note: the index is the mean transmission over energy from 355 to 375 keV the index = 121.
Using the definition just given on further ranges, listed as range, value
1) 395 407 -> 124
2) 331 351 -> 115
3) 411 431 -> 116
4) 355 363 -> 118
